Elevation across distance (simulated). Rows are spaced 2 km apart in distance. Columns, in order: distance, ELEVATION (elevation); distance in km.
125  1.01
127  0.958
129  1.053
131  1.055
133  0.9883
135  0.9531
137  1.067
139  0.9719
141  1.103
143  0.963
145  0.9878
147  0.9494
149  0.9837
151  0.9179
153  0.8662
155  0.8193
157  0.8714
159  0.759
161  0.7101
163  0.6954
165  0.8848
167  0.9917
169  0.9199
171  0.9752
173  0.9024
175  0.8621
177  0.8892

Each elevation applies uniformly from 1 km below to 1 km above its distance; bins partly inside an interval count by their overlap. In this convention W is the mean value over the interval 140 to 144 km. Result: 1.03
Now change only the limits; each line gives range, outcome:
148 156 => 0.897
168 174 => 0.932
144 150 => 0.974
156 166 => 0.784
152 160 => 0.829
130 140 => 1.01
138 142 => 1.04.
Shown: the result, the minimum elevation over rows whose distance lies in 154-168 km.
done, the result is 0.6954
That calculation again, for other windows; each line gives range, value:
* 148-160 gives 0.759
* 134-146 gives 0.9531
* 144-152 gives 0.9179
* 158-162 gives 0.7101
